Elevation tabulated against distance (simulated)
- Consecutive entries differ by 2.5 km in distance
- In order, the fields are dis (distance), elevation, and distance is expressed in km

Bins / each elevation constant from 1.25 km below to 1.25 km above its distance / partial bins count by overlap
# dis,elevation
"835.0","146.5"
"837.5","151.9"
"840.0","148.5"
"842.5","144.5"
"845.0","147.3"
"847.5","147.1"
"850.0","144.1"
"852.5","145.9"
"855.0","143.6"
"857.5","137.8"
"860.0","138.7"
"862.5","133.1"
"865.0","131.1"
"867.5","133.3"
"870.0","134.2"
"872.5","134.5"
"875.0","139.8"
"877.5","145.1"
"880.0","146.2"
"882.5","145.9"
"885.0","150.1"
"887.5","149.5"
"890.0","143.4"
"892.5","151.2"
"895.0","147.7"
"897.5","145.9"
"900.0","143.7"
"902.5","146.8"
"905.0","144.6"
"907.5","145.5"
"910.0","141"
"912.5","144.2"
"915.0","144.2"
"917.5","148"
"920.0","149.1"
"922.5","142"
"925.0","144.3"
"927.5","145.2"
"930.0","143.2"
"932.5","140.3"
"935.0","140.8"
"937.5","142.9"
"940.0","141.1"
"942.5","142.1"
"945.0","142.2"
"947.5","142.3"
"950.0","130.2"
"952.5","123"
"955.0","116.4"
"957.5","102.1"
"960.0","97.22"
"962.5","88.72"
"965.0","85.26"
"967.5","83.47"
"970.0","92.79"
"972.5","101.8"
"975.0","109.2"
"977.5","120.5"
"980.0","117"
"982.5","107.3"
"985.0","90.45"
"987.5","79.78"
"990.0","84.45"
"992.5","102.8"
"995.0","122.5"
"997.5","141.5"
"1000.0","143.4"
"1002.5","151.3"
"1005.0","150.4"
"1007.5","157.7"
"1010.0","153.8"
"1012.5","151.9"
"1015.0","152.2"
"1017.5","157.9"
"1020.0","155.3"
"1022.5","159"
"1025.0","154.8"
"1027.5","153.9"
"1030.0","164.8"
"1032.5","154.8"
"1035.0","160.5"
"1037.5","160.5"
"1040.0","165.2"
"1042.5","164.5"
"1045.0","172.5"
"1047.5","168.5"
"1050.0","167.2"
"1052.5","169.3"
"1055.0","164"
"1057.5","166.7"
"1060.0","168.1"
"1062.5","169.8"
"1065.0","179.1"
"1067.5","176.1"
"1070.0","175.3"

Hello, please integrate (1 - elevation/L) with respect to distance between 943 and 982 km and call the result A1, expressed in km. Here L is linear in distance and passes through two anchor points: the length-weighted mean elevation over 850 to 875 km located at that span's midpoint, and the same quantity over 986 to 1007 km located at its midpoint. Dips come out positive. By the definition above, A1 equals 4.92 km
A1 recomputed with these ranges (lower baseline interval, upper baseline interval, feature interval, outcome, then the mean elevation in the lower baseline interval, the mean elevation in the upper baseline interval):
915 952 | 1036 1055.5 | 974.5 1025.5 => 8.3 km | 142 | 166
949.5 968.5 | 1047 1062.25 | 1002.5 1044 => -3.2 km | 102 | 167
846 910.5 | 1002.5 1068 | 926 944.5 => 0.9 km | 143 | 162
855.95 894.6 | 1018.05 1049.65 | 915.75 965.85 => 6.2 km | 141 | 161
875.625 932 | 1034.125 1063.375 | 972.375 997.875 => 8.3 km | 146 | 166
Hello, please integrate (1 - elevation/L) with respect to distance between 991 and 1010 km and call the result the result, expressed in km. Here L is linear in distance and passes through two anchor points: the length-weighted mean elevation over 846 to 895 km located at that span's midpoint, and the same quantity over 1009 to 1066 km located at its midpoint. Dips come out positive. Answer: 2.3 km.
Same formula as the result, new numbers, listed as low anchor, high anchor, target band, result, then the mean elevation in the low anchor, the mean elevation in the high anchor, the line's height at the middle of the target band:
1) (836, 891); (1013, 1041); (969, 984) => 4.4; 143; 158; 153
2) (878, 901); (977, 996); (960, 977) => 2.4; 147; 102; 110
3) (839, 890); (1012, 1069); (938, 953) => 1.4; 142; 164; 152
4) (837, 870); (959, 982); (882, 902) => -3.0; 142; 99.8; 128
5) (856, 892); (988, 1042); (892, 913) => -0.6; 140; 147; 142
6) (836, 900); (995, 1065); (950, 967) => 5.4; 143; 159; 152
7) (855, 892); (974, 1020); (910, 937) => -1.7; 141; 128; 136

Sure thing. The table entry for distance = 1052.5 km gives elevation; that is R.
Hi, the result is 169.3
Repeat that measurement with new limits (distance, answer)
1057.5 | 166.7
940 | 141.1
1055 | 164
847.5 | 147.1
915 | 144.2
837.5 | 151.9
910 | 141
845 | 147.3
